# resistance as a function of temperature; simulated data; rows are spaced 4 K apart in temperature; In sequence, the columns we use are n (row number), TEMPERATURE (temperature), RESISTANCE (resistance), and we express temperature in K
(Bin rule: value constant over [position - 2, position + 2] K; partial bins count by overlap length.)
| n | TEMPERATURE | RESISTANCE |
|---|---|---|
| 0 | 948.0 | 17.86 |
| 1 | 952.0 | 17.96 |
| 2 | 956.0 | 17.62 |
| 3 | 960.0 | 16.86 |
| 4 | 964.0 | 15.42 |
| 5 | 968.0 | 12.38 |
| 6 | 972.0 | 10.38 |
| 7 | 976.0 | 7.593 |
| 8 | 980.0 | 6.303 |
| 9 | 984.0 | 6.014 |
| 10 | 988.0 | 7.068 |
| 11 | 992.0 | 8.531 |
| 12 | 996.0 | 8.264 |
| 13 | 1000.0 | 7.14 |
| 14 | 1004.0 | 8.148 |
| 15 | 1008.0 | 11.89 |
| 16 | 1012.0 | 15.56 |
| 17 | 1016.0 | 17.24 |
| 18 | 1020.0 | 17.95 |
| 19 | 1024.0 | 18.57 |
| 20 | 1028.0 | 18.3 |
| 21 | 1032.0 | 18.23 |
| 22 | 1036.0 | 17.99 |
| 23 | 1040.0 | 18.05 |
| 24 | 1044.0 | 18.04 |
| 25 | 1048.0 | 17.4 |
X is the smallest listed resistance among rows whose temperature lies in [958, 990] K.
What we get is 6.014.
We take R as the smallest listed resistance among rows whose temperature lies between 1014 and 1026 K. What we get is 17.24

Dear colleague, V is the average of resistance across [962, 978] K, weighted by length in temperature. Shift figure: 11.4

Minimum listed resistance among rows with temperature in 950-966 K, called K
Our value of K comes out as 15.42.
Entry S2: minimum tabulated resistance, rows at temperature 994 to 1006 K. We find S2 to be 7.14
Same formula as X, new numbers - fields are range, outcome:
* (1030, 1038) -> 17.99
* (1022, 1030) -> 18.3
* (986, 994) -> 7.068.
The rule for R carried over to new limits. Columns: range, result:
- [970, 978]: 7.593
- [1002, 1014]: 8.148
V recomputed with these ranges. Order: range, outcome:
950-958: 17.8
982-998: 7.47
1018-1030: 18.3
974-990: 6.74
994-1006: 7.85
